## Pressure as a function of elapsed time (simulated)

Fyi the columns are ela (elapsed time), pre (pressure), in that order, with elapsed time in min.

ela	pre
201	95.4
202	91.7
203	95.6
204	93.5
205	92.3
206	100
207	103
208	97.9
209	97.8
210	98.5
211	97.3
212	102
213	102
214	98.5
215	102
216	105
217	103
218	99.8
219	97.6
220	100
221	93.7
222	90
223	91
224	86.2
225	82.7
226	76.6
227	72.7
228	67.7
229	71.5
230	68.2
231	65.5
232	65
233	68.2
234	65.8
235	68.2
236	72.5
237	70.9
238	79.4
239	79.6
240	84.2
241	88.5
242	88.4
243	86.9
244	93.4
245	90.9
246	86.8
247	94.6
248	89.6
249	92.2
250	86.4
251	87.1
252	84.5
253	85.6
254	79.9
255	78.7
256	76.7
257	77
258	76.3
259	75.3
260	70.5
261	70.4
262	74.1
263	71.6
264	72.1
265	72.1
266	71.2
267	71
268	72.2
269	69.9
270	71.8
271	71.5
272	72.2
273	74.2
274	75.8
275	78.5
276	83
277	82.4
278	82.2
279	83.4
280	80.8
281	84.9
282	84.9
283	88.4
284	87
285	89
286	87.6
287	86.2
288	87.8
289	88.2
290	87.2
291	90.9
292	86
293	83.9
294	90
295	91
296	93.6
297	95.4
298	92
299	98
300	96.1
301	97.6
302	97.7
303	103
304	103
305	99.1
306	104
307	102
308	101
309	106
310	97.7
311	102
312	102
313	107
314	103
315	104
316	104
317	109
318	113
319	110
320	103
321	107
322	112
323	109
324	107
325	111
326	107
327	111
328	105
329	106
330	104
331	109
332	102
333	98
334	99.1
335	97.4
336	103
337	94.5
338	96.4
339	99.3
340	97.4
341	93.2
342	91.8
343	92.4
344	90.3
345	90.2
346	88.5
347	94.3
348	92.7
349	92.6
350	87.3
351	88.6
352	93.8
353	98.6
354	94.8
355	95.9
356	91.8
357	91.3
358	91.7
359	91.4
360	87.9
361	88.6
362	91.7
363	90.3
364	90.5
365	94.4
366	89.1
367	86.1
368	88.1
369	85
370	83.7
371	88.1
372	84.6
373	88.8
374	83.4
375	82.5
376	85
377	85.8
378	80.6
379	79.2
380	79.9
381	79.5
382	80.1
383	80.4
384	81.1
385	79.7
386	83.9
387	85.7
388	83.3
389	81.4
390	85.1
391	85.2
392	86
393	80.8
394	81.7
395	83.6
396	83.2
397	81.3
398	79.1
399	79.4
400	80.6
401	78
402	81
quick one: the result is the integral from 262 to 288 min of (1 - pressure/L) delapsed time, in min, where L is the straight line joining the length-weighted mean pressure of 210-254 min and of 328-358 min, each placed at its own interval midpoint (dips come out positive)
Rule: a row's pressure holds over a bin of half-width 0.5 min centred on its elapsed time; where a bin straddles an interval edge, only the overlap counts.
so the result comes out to 3.2 min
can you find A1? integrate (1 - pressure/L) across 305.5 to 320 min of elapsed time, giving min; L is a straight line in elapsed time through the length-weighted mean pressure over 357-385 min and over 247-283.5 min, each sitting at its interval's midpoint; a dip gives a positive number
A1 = -4.0 min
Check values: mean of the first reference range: 78.5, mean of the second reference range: 85.8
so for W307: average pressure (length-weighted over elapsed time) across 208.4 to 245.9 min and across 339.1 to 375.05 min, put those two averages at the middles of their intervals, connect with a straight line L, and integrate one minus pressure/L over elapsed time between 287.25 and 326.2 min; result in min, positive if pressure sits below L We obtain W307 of -4.9 min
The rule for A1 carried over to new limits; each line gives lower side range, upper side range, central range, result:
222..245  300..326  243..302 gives 4.9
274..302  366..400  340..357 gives -1.5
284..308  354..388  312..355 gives -5.0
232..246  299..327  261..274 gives 2.5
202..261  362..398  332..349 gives -2.1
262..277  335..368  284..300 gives -2.2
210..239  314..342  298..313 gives -0.1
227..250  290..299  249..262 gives 0.5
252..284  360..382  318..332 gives -4.4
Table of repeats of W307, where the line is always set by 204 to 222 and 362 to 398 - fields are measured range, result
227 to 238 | 3.19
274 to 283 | 1.04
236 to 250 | 1.49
